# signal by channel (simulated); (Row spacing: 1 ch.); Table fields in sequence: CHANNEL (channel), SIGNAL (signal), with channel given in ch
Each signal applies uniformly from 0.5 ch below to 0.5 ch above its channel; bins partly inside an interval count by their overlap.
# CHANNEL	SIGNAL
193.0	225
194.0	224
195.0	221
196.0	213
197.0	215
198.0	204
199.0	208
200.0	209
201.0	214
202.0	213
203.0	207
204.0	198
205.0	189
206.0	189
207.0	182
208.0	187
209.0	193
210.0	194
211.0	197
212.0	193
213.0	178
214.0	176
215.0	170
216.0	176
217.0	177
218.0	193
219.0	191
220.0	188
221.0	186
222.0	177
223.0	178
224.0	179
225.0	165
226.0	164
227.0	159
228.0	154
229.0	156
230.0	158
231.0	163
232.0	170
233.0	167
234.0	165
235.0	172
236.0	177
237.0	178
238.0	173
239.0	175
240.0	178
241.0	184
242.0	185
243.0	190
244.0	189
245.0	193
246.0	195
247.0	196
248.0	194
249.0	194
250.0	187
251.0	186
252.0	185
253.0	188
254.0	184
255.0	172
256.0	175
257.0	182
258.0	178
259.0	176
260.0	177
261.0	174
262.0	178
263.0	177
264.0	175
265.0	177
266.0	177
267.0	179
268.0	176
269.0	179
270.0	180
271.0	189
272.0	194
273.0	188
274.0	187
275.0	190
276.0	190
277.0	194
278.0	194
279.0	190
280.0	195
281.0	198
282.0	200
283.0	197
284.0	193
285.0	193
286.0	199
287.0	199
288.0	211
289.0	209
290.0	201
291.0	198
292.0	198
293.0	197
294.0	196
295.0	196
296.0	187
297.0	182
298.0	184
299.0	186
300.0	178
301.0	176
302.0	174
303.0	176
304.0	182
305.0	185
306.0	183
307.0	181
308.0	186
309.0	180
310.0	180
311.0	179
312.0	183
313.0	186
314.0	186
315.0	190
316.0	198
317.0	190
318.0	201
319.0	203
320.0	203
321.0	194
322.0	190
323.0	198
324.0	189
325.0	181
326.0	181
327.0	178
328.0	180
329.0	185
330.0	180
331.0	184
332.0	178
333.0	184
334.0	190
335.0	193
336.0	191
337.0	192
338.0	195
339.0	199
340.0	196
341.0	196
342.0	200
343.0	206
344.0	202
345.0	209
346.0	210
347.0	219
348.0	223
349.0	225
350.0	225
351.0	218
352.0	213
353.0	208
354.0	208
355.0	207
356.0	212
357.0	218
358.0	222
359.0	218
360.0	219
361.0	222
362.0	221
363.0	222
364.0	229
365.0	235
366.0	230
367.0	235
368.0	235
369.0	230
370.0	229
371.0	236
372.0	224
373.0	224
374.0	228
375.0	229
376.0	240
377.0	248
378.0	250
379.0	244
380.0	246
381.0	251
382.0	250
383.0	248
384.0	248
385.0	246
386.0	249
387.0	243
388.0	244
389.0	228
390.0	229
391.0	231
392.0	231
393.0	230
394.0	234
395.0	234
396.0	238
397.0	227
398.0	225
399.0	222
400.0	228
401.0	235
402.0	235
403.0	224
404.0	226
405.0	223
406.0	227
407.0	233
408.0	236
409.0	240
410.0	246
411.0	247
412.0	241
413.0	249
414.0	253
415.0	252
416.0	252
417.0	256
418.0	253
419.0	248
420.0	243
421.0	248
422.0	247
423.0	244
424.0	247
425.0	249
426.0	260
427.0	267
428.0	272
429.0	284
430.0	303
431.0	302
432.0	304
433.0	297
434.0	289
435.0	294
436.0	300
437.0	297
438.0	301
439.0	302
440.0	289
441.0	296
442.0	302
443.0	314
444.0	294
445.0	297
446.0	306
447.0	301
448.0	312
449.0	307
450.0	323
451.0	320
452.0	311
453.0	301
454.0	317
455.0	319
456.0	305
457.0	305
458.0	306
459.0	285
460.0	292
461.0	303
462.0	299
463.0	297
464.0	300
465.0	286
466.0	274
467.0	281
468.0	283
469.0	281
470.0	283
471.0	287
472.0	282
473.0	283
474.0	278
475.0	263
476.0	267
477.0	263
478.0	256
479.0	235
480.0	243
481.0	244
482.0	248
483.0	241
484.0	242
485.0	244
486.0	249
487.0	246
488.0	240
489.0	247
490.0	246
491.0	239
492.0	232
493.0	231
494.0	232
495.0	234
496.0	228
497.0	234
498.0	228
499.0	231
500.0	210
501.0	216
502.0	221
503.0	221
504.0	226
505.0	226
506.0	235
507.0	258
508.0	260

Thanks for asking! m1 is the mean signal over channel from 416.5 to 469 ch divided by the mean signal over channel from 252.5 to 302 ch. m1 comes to 1.54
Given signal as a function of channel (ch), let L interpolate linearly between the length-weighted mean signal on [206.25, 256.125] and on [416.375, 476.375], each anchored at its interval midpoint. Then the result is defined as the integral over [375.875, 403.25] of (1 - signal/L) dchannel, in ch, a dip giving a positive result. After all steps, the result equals 2.2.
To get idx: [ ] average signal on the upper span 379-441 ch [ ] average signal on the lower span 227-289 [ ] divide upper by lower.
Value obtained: 1.4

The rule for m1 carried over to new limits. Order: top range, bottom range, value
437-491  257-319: 1.51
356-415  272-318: 1.23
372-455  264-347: 1.37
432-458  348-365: 1.39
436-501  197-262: 1.50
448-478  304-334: 1.57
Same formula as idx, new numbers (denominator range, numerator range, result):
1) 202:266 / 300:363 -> 1.09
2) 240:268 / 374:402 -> 1.30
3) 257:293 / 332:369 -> 1.12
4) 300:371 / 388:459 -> 1.33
